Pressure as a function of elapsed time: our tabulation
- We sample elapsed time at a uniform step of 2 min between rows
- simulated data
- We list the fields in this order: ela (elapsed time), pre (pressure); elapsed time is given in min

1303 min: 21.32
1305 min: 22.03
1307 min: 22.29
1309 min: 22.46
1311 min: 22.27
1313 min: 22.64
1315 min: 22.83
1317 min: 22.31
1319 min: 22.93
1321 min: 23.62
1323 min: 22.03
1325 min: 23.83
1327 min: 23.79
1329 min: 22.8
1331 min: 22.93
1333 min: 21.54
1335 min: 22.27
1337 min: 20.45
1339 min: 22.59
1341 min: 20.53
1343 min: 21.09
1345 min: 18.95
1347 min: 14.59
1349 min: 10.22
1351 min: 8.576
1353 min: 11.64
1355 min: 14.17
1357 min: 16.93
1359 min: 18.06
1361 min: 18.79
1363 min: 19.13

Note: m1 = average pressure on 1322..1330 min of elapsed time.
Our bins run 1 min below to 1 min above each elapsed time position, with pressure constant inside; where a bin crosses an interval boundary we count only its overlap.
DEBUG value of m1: 23.1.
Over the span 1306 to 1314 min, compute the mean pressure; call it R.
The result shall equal 22.4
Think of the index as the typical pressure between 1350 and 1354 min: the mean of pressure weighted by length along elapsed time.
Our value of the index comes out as 10.1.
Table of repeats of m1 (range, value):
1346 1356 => 11.8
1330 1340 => 22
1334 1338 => 21.4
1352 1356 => 12.9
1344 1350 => 14.6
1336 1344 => 21.2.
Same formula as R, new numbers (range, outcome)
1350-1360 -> 13.9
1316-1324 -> 22.7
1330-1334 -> 22.2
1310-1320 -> 22.6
